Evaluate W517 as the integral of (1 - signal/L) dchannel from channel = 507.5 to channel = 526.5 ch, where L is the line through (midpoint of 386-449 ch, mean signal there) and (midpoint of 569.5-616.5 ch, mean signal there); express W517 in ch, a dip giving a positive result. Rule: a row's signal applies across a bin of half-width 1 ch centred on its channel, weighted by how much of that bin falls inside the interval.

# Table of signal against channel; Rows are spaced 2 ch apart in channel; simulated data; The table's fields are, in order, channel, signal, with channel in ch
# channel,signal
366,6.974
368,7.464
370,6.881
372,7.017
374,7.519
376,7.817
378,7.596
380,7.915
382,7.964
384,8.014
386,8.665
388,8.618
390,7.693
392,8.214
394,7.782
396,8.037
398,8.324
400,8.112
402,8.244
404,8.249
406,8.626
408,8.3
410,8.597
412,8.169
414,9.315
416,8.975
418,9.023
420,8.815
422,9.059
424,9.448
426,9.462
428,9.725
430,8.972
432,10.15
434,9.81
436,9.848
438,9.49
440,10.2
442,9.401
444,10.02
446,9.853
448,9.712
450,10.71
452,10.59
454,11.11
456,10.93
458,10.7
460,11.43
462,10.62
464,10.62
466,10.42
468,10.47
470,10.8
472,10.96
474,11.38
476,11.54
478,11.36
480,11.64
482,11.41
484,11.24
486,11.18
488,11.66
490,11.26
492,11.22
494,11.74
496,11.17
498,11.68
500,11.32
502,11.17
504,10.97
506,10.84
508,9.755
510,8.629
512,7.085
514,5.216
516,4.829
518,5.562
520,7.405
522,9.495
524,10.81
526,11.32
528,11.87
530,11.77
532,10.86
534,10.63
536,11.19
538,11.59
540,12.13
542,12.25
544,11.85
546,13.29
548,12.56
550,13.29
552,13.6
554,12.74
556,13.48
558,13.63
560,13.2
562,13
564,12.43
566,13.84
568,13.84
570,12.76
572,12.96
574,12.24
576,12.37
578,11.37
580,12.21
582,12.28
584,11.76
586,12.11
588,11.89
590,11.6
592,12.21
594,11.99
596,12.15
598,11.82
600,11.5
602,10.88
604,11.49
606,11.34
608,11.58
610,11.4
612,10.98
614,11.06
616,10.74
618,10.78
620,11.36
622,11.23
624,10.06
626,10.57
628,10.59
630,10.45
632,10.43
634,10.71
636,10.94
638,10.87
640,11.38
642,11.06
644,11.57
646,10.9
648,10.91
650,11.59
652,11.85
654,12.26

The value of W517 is 4.8 ch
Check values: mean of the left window 8.97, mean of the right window 11.8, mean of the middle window 7.88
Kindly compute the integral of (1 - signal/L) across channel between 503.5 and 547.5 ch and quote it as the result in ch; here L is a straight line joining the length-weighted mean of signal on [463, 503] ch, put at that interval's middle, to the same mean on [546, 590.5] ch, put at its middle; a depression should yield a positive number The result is 7.3 ch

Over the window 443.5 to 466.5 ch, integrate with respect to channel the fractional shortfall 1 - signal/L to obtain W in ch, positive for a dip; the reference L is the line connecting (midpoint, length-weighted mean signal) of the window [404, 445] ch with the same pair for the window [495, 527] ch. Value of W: -3.3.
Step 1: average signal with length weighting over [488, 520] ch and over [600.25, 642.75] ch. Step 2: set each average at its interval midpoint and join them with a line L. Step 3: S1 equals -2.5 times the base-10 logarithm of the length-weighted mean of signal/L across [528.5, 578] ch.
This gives -0.233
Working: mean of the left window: 9.5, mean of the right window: 11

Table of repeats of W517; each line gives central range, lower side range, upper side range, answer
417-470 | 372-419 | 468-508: -1.34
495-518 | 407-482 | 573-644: 2.99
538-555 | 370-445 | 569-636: -3.16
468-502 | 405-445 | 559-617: -3.40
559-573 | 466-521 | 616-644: -3.53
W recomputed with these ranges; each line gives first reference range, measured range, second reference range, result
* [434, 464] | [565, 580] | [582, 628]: -2.1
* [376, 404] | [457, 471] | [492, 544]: -2.2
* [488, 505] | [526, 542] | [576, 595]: 0.2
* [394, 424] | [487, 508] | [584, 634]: -3.2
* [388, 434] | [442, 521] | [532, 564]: 2.5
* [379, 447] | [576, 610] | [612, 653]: -3.8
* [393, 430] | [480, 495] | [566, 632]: -2.3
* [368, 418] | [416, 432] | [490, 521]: -1.5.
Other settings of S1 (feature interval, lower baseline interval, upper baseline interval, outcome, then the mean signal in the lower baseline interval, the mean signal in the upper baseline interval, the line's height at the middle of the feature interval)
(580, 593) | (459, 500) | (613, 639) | -0.11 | 11.2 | 10.8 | 10.9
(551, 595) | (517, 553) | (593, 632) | -0.13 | 11.2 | 11.1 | 11.2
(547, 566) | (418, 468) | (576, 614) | -0.17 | 10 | 11.7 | 11.3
